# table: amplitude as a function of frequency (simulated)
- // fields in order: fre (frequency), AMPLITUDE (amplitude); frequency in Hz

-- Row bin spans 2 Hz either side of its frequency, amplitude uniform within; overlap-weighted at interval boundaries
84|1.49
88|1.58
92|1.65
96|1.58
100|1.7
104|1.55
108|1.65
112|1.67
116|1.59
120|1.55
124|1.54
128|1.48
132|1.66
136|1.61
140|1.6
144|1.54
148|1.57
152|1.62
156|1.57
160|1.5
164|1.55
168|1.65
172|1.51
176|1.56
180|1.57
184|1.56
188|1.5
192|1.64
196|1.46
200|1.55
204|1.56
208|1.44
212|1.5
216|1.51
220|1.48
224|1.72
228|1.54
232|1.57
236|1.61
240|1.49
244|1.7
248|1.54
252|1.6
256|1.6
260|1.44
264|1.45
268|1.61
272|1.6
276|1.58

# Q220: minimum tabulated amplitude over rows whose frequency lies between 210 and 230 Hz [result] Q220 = 1.48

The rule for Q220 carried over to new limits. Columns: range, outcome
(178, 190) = 1.5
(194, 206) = 1.46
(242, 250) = 1.54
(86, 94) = 1.58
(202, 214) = 1.44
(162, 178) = 1.51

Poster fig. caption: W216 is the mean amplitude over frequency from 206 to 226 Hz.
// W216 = 1.53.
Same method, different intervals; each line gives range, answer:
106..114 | 1.66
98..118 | 1.63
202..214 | 1.5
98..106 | 1.62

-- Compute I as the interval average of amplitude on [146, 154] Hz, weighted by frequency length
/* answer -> 1.6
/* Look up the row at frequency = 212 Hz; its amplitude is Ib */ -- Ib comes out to 1.5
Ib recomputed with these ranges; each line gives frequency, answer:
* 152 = 1.62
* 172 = 1.51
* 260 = 1.44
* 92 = 1.65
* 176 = 1.56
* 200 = 1.55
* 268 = 1.61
